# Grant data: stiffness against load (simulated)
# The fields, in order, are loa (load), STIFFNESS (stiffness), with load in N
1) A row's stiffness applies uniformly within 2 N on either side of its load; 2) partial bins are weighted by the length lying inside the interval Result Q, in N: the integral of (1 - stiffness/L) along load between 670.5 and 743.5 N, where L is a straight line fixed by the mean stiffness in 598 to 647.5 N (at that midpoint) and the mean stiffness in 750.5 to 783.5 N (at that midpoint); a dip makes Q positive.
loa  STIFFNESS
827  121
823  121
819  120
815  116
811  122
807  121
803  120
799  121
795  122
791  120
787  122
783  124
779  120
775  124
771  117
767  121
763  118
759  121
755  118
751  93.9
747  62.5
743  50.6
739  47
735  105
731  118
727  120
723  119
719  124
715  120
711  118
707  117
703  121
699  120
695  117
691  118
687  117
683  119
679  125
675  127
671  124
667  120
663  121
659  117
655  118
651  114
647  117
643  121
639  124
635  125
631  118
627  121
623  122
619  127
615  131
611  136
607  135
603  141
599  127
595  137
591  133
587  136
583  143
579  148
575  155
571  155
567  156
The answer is 5.4 N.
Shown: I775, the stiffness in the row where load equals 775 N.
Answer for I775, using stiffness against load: 124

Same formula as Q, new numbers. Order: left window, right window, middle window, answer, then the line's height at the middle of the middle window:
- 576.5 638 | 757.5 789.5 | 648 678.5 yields 1.90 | 128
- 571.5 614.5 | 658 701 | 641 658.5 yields 1.31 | 127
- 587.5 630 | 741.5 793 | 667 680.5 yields -0.29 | 122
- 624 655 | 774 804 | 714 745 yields 5.41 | 121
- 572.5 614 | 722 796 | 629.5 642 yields 0.81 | 131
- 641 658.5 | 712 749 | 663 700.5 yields -3.96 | 109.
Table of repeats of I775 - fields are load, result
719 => 124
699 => 120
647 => 117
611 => 136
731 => 118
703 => 121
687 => 117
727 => 120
